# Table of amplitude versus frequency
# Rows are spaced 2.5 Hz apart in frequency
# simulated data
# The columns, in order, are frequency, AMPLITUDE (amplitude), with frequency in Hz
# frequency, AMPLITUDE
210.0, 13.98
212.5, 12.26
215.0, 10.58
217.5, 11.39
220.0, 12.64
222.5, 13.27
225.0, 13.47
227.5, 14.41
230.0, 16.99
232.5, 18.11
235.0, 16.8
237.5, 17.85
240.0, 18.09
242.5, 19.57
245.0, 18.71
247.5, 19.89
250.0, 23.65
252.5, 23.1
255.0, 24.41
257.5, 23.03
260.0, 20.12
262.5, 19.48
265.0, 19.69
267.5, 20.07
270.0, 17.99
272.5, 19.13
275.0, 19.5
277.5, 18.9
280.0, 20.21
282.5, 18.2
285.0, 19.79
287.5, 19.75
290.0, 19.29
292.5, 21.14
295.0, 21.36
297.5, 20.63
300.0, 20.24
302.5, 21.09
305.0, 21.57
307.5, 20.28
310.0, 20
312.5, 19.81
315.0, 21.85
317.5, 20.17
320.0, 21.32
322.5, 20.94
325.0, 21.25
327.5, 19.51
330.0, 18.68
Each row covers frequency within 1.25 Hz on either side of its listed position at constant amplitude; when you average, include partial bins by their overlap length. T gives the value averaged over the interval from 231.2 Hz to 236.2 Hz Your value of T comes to 17.5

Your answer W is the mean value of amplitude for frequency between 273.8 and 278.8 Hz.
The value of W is 19.2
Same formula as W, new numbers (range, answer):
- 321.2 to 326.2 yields 21.1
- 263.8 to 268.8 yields 19.9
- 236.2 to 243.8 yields 18.5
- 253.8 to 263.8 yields 21.7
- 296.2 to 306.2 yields 20.9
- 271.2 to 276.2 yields 19.3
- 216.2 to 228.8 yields 13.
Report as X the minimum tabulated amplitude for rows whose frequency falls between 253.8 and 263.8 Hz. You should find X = 19.48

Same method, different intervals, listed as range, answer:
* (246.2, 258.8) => 19.89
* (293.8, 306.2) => 20.24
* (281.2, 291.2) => 18.2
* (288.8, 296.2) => 19.29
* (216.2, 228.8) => 11.39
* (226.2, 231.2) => 14.41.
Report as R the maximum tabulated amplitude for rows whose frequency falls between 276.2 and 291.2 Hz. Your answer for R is 20.21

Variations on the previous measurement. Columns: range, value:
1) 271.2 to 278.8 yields 19.5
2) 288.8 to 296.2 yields 21.36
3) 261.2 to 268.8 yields 20.07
